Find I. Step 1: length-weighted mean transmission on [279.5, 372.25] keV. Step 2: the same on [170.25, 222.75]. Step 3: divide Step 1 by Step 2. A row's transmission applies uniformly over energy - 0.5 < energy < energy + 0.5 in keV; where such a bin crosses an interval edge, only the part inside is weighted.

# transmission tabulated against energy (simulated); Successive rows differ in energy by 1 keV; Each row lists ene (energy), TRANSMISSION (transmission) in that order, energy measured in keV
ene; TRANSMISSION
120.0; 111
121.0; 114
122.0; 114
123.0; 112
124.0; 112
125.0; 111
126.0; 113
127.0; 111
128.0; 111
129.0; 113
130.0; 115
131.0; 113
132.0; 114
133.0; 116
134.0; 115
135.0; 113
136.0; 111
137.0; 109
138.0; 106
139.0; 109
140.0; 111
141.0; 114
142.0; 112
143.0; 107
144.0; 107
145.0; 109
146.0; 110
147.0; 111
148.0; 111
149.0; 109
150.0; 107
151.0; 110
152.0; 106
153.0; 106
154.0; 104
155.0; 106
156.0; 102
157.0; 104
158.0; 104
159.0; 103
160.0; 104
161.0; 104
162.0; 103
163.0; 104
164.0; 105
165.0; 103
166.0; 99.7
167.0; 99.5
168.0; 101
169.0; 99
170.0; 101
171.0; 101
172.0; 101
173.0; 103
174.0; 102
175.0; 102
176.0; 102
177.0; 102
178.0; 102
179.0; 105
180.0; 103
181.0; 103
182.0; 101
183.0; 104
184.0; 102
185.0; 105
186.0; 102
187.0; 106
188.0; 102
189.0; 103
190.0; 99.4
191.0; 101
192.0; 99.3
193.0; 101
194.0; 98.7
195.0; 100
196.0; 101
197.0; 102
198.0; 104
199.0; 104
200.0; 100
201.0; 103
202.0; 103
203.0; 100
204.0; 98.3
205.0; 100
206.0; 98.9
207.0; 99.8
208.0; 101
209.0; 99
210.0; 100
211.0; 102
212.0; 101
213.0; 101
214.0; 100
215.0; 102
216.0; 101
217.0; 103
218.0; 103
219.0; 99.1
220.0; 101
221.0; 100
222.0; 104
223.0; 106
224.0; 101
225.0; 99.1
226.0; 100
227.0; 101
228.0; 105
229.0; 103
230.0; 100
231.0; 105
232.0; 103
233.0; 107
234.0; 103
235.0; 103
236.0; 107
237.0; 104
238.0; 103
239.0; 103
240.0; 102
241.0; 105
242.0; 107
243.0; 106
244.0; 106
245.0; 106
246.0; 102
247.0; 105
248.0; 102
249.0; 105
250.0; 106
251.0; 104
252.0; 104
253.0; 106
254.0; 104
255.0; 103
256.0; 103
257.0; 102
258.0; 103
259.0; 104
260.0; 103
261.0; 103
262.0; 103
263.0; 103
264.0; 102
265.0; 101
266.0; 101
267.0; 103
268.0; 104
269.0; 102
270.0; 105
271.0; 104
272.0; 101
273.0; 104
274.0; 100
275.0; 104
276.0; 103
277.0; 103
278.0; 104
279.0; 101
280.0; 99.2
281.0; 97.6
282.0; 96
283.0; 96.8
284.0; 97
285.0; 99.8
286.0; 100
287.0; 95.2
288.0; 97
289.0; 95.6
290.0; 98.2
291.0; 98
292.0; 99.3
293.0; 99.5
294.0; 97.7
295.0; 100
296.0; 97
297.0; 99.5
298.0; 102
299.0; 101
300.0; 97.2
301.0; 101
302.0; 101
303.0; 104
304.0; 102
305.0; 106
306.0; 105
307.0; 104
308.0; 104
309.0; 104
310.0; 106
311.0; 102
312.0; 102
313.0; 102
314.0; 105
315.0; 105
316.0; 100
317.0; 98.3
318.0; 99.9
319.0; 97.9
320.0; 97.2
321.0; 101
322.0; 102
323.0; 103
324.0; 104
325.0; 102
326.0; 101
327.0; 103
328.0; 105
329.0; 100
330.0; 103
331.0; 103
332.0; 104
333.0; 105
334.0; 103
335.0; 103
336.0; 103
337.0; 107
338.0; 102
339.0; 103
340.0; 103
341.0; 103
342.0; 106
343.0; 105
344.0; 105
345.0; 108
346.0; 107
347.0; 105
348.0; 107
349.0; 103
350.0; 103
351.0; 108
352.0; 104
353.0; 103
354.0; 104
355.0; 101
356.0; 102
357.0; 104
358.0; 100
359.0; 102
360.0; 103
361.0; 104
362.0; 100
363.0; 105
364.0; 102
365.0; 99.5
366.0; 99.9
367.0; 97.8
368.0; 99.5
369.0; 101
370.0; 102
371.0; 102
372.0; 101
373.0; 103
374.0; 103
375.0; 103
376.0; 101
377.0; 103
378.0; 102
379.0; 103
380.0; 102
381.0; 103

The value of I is 1.00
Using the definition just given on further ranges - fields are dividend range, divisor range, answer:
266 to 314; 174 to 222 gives 0.99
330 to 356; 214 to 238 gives 1.02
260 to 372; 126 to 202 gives 0.97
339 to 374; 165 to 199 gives 1.01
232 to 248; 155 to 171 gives 1.02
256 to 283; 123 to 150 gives 0.92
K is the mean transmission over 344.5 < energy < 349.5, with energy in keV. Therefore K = 106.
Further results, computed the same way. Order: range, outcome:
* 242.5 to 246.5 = 105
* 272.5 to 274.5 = 102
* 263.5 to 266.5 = 101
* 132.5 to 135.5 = 115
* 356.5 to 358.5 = 102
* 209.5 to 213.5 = 101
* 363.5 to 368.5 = 99.7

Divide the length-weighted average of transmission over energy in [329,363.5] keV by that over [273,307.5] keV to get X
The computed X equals 1.04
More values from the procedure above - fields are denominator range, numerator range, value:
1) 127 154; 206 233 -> 0.92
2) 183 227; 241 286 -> 1.01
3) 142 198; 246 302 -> 0.98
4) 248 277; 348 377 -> 0.99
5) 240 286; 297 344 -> 1.00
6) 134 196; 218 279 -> 0.99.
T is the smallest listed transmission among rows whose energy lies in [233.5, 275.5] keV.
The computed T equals 100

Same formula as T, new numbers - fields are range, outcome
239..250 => 102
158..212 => 98.3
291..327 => 97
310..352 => 97.2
